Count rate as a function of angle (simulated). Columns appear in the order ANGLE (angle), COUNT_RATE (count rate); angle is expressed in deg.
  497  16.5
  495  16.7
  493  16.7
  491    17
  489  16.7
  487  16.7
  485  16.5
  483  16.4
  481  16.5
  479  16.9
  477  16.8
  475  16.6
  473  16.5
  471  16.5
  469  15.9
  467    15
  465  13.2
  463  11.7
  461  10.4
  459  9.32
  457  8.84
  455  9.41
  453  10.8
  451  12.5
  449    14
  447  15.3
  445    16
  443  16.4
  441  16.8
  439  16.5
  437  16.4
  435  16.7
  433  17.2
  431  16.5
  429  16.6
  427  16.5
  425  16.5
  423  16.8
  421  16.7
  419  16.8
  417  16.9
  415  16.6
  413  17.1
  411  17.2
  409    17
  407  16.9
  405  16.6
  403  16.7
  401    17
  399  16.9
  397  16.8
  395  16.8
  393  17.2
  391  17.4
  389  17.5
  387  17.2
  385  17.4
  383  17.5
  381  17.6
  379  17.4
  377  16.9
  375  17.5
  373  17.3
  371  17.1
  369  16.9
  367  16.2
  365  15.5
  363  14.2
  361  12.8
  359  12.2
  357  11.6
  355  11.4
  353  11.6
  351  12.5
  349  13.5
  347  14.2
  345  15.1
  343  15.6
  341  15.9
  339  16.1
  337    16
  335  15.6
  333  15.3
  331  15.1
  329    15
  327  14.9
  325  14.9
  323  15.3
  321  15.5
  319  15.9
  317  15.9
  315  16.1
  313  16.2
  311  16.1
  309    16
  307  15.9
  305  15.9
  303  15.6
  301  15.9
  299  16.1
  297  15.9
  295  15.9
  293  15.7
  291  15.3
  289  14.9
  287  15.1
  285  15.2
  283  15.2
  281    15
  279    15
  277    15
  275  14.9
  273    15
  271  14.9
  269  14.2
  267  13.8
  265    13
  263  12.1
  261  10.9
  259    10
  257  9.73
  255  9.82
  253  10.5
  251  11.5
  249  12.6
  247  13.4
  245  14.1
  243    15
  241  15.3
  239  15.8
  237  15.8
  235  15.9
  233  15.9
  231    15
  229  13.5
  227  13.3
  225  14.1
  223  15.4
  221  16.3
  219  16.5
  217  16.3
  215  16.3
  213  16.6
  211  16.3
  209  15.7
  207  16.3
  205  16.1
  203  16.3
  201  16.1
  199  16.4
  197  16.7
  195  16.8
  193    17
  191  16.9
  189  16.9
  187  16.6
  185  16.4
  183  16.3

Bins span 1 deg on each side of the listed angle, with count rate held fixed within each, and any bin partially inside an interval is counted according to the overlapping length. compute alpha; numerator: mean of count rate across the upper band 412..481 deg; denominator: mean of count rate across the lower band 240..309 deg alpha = 1.07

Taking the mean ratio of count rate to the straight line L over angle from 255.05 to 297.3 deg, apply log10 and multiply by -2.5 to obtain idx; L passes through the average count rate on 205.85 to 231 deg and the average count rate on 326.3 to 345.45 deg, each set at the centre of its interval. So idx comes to 0.11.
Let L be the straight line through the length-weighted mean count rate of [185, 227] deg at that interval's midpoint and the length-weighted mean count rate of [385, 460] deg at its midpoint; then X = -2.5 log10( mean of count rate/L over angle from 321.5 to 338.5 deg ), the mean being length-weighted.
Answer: 0.048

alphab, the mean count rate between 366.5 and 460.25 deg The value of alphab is 16.1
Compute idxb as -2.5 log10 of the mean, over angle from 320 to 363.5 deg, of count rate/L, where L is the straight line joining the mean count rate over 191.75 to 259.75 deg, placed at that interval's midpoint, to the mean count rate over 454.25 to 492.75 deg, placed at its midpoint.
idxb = 0.03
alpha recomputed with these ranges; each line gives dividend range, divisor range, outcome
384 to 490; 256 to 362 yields 1.08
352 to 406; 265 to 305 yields 1.05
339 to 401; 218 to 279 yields 1.13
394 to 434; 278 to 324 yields 1.07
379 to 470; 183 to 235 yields 0.98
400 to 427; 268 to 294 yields 1.12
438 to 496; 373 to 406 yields 0.86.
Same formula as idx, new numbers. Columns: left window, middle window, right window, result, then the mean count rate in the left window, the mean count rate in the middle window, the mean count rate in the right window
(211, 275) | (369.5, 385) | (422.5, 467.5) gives -0.216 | 14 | 17.3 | 14.3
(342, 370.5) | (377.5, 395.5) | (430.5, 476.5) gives -0.232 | 13.9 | 17.3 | 14.3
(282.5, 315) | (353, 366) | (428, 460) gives 0.177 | 15.7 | 12.8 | 14.3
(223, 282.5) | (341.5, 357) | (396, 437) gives 0.160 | 13.7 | 13.4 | 16.8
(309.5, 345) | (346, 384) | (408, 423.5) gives 0.086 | 15.6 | 14.9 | 16.9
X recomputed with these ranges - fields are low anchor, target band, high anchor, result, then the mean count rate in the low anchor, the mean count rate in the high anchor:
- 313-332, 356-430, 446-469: -0.207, 15.4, 12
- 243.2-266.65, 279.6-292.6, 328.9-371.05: -0.195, 11.8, 14.4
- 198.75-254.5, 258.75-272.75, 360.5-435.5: 0.188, 15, 16.8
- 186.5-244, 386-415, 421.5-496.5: -0.110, 15.9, 15.2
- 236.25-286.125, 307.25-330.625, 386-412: -0.046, 13.5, 17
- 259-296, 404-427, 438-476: -0.206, 14.4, 13.8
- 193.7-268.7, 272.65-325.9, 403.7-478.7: -0.059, 14.5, 15.3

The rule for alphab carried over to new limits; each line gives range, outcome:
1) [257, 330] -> 14.9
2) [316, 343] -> 15.5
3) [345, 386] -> 15.1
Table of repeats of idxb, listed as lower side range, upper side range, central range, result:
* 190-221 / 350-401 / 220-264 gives 0.21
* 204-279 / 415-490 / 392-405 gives -0.13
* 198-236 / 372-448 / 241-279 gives 0.23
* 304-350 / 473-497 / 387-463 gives 0.04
